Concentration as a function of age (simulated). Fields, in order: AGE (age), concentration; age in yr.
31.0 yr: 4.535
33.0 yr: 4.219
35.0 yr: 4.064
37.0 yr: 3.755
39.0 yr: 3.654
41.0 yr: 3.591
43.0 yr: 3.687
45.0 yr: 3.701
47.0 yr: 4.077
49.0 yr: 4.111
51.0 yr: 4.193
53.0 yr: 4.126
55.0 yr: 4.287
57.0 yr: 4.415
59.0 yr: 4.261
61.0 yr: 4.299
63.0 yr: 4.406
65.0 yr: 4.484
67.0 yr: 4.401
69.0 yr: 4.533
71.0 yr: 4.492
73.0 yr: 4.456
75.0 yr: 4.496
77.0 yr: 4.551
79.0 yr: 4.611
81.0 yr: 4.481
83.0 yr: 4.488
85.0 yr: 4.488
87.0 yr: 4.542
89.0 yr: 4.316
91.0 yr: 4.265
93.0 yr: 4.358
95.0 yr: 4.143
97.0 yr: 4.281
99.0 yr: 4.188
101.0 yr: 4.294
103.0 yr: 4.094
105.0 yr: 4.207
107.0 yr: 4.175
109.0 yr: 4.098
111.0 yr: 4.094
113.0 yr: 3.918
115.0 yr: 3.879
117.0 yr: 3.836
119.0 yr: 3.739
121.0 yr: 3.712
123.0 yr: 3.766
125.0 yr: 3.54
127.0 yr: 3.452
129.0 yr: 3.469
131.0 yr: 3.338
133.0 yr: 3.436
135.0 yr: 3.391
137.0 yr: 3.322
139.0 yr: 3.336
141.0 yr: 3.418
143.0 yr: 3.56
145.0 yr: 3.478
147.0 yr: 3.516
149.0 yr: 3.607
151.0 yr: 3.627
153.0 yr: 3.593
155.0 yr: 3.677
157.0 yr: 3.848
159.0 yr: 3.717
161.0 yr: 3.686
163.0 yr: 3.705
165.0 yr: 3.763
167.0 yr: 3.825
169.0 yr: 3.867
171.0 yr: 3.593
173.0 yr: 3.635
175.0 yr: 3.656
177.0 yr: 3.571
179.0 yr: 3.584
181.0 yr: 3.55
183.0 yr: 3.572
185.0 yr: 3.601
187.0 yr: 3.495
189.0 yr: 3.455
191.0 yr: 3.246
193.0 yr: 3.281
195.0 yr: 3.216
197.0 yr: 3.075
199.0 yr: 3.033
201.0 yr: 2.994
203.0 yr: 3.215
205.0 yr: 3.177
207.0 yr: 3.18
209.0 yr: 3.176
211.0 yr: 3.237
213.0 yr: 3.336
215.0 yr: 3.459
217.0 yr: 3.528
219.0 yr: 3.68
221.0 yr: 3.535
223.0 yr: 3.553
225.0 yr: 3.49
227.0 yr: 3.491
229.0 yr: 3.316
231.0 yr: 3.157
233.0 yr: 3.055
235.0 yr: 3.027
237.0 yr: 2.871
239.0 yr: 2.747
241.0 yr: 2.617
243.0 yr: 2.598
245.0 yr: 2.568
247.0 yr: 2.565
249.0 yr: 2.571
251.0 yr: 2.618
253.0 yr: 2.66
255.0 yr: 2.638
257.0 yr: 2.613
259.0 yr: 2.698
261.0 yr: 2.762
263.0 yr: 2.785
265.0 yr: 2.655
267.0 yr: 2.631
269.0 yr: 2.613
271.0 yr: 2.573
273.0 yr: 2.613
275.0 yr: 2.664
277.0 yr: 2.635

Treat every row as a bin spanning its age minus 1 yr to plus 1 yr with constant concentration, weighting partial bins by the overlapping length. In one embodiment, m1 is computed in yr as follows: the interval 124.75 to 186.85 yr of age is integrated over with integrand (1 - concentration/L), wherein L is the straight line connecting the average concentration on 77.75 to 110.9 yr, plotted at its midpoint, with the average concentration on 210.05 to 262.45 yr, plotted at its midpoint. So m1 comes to 2.7 yr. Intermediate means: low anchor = 4.31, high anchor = 3.01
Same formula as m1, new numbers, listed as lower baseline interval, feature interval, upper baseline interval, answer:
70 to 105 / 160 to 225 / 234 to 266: -3.4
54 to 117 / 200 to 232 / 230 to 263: -3.3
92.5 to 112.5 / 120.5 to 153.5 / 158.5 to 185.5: 3.6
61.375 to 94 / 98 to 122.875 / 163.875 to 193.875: 1.0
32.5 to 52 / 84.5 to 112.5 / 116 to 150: -4.4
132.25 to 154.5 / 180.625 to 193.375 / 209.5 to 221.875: 0.0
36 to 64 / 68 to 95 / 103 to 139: -3.8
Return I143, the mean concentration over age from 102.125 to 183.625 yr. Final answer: 3.68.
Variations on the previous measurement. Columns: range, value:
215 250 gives 3.09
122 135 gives 3.49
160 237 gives 3.41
